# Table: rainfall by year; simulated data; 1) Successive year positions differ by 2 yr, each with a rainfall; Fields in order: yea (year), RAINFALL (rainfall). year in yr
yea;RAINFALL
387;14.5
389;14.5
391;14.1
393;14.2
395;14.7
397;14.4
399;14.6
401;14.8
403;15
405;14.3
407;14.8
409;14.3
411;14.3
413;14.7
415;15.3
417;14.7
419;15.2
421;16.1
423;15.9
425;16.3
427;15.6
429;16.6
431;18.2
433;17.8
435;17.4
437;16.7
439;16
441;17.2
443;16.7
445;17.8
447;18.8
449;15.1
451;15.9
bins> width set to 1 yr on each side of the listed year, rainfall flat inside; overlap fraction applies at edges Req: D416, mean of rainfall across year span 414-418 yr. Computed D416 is 15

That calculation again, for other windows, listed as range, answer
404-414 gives 14.5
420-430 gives 16.1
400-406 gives 14.7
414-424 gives 15.4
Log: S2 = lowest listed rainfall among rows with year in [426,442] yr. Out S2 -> 15.6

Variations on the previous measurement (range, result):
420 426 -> 15.9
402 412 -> 14.3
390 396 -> 14.1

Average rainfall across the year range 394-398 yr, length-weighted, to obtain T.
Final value 14.6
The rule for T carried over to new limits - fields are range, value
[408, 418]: 14.7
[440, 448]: 17.6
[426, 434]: 17.1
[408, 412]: 14.3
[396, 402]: 14.6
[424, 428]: 15.9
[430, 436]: 17.8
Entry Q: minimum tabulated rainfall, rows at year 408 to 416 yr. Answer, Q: 14.3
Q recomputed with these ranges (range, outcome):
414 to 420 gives 14.7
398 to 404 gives 14.6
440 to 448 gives 16.7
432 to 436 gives 17.4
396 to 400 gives 14.4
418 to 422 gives 15.2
